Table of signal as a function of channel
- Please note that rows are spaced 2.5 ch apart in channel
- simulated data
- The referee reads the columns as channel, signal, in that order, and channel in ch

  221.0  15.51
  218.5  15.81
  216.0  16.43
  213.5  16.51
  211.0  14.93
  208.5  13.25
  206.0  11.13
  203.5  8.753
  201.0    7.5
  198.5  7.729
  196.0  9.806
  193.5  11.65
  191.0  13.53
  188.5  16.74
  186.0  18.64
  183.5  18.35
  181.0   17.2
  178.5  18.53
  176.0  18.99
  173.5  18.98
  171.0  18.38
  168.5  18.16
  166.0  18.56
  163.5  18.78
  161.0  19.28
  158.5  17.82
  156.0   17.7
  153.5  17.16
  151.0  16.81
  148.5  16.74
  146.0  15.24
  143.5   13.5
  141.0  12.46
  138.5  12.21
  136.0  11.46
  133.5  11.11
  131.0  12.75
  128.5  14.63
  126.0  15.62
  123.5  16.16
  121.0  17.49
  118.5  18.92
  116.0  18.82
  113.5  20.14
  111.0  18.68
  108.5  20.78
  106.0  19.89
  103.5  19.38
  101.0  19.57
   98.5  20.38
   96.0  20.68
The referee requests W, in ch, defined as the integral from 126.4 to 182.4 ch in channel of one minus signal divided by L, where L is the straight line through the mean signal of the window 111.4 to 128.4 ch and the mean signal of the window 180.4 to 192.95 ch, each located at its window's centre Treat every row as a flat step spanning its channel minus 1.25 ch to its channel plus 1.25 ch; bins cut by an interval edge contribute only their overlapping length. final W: 2.9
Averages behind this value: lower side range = 17.7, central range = 16.2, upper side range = 16.6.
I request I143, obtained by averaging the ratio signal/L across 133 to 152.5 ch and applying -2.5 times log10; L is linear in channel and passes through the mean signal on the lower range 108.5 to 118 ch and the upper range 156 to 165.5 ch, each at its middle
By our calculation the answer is 0.33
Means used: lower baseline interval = 19.4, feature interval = 13.8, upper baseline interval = 18.5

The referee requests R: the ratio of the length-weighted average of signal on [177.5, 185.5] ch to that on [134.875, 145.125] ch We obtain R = 1.44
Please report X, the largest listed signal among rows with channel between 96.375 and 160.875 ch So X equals 20.78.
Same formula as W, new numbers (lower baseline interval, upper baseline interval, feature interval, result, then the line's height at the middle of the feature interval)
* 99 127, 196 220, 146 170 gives -3.2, 15.7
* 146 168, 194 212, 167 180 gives -3.0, 15.1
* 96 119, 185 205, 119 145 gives 5.4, 17.5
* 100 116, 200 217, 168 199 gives -3.3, 14.4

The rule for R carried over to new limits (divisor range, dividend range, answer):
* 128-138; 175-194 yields 1.37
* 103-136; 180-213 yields 0.77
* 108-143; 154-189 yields 1.17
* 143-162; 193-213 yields 0.64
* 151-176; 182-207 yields 0.68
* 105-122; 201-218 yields 0.68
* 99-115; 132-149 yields 0.66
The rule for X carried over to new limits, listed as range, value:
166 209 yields 18.99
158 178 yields 19.28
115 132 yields 18.92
